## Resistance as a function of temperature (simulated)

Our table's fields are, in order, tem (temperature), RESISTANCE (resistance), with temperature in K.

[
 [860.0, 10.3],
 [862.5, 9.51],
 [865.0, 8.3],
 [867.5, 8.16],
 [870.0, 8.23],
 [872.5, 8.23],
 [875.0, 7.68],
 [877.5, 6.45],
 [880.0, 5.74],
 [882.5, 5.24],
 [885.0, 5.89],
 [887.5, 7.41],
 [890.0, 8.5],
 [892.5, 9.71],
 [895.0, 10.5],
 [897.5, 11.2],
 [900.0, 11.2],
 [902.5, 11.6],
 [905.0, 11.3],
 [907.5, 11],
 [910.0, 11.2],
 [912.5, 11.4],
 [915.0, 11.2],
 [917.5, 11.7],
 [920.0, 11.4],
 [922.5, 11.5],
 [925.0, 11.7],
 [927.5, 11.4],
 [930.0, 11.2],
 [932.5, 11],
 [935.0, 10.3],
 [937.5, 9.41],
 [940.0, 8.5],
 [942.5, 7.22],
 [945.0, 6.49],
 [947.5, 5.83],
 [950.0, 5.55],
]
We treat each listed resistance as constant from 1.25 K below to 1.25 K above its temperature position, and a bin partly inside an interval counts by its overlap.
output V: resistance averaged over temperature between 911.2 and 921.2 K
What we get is 11.4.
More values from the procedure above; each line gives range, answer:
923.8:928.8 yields 11.5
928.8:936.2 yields 10.8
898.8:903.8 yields 11.4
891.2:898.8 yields 10.5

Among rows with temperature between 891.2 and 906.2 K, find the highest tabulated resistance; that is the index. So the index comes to 11.6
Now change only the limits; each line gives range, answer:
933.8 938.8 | 10.3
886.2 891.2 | 8.5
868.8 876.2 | 8.23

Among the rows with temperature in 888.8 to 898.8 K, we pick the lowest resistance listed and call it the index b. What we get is 8.5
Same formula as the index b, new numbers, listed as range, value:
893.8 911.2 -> 10.5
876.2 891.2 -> 5.24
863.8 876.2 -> 7.68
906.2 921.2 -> 11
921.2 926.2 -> 11.5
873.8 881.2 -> 5.74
